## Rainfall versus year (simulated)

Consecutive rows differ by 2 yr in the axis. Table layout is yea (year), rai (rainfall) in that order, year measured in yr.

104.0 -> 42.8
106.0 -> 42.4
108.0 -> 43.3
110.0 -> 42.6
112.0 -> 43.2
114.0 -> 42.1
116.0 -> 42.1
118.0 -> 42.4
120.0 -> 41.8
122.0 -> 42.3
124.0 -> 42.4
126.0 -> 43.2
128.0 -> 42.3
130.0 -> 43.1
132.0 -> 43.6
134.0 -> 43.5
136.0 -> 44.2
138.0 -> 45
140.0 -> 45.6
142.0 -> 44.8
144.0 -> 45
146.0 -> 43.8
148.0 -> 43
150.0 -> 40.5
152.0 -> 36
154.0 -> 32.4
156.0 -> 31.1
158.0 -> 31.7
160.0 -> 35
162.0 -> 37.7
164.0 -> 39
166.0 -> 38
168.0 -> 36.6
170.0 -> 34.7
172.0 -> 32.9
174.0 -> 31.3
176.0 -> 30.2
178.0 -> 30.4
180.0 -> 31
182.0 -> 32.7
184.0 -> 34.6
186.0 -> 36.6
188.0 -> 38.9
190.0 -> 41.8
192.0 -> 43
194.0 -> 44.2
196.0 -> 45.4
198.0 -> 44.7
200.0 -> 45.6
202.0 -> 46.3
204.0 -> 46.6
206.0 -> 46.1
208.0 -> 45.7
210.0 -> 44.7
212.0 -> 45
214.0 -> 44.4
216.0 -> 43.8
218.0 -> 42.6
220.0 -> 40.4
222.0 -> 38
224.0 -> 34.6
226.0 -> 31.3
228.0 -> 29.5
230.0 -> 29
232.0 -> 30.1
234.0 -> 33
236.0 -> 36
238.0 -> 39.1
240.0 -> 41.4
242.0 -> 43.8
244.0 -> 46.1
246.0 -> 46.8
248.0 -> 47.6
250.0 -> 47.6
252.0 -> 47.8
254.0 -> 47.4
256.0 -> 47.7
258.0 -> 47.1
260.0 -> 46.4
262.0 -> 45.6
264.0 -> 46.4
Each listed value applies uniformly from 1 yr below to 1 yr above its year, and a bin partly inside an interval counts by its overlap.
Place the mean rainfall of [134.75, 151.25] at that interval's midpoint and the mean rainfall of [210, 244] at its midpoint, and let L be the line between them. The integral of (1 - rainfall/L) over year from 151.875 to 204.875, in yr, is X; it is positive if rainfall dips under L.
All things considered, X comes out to 5.1 yr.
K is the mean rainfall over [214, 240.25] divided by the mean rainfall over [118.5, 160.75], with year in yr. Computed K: 0.9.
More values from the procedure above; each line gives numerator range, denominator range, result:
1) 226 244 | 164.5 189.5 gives 1.04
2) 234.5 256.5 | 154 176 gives 1.29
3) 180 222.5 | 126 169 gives 1.05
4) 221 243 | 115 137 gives 0.82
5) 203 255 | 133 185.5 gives 1.10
